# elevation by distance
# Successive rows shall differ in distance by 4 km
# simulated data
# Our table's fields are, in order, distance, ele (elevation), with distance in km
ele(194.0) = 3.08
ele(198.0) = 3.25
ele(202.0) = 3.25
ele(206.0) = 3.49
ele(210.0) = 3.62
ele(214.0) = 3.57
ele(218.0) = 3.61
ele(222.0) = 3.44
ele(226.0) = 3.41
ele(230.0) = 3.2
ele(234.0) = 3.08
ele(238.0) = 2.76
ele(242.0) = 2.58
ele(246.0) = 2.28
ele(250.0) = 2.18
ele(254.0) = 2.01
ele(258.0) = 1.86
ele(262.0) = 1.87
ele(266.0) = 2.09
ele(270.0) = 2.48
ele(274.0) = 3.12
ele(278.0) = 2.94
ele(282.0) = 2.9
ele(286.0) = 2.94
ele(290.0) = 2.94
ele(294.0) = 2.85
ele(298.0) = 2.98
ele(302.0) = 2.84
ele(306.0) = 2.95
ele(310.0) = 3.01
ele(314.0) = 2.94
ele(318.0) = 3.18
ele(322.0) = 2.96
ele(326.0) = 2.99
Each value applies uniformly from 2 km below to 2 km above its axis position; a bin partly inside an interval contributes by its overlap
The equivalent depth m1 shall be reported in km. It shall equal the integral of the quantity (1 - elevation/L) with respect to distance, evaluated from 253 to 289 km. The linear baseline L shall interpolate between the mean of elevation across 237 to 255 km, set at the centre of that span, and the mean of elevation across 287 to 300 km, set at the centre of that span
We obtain 2.4 km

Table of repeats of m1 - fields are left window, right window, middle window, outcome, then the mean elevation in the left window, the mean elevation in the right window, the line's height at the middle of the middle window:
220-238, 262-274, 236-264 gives 5.6 km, 3.22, 2.36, 2.76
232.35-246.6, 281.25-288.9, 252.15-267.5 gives 4.7 km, 2.7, 2.93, 2.8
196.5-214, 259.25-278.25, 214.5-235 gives -1.7 km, 3.43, 2.43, 3.12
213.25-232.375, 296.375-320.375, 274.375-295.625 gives 1.2 km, 3.43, 2.98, 3.11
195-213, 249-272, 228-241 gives -1.4 km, 3.39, 2.08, 2.68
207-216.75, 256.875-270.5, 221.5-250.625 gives 0.1 km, 3.59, 2.04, 2.87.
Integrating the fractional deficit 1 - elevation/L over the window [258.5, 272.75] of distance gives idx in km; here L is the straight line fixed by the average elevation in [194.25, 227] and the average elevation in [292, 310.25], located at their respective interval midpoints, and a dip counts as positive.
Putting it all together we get 4.3 km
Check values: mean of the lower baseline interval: 3.44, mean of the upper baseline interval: 2.92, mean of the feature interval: 2.17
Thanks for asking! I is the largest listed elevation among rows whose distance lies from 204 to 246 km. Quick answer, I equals 3.62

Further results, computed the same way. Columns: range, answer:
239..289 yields 3.12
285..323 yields 3.18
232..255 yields 3.08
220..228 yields 3.44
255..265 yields 1.87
